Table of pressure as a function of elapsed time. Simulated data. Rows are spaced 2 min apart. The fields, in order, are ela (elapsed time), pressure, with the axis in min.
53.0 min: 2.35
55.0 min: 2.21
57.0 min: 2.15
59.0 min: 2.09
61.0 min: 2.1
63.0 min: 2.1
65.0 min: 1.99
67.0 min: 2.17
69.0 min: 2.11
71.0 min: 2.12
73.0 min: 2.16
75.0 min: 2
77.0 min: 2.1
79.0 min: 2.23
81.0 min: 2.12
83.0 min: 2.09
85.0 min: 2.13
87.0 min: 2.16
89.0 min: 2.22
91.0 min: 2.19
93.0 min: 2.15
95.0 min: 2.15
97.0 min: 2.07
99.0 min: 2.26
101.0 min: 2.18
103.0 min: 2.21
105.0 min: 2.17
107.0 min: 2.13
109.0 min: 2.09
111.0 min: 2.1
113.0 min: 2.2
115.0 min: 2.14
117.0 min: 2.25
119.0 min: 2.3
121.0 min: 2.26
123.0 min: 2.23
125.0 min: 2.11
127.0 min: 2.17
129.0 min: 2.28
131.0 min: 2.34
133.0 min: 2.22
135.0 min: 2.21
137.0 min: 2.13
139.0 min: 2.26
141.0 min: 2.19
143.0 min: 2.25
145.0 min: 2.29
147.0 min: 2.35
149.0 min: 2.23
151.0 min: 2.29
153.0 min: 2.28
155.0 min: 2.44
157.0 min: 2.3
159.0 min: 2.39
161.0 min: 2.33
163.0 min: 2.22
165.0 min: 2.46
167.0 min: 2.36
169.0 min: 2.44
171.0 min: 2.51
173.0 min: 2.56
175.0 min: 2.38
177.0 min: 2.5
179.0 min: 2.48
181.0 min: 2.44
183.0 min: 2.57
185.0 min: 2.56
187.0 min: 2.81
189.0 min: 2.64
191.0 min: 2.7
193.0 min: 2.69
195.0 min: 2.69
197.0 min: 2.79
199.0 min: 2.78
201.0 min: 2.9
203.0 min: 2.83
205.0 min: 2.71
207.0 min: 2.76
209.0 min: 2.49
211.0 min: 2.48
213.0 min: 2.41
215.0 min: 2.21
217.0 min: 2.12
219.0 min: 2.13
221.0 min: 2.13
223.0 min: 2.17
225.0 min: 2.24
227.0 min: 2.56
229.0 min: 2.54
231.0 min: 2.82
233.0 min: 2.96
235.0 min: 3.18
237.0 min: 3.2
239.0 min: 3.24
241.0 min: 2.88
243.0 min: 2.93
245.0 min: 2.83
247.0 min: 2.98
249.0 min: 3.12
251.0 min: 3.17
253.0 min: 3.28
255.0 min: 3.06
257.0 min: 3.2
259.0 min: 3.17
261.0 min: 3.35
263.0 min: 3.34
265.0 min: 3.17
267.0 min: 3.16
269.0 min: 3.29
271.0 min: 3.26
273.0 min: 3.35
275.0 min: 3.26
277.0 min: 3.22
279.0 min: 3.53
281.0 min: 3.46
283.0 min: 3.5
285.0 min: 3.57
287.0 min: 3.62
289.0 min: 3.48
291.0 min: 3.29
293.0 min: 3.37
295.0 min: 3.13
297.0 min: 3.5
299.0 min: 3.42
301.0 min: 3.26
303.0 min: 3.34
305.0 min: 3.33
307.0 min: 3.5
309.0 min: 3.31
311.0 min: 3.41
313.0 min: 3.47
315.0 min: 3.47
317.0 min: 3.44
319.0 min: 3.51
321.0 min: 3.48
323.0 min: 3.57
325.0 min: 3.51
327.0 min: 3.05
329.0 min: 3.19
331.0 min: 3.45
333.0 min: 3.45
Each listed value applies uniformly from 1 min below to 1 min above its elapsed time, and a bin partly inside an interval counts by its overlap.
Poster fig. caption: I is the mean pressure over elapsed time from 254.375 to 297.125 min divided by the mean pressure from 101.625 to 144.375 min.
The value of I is 1.51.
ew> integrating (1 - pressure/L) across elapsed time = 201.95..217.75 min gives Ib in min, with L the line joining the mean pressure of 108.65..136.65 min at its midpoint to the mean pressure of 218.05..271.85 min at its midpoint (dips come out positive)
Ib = 1.26 min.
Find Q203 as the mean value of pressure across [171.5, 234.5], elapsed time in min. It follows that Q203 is 2.55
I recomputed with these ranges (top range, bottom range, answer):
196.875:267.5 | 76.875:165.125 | 1.27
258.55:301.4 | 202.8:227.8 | 1.40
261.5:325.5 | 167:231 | 1.34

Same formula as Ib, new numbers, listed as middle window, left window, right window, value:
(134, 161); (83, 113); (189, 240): 0.9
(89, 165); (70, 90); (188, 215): 3.5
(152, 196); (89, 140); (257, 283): 2.2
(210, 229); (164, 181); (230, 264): 3.8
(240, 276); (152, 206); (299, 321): -1.0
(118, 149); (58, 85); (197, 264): 1.8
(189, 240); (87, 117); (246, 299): 5.0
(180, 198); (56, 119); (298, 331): 0.3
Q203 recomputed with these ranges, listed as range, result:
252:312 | 3.34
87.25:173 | 2.25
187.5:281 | 2.87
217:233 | 2.39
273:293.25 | 3.43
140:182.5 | 2.37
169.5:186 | 2.5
